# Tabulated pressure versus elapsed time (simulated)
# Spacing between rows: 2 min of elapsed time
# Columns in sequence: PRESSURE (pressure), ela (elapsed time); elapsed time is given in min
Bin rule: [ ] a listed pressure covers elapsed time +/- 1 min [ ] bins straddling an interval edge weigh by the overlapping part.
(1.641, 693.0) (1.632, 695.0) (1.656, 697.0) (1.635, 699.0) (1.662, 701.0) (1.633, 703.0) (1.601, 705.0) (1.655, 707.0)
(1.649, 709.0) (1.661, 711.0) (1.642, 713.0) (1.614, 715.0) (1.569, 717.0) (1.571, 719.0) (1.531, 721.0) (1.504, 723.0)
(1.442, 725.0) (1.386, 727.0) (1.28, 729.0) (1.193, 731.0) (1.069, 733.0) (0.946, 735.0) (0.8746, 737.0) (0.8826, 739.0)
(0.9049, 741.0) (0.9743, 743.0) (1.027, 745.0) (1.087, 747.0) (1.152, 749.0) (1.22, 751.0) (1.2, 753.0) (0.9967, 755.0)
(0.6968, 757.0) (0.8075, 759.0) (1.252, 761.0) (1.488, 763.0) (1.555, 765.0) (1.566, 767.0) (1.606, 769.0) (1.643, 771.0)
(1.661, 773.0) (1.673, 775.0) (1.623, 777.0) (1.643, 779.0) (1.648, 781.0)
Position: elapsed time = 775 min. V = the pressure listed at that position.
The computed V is 1.673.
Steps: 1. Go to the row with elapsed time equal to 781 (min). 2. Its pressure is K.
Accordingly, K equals 1.648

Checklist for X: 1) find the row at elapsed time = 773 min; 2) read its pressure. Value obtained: 1.661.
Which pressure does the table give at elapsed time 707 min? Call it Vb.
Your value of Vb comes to 1.655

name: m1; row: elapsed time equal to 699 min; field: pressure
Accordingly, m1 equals 1.635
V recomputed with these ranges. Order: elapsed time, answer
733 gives 1.069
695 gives 1.632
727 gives 1.386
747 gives 1.087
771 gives 1.643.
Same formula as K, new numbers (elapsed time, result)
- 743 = 0.9743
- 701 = 1.662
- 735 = 0.946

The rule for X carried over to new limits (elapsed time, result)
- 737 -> 0.8746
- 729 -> 1.28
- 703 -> 1.633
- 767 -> 1.566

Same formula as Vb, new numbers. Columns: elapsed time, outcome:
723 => 1.504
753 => 1.2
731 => 1.193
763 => 1.488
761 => 1.252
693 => 1.641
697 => 1.656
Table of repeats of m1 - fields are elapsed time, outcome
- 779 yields 1.643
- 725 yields 1.442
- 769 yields 1.606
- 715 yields 1.614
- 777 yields 1.623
